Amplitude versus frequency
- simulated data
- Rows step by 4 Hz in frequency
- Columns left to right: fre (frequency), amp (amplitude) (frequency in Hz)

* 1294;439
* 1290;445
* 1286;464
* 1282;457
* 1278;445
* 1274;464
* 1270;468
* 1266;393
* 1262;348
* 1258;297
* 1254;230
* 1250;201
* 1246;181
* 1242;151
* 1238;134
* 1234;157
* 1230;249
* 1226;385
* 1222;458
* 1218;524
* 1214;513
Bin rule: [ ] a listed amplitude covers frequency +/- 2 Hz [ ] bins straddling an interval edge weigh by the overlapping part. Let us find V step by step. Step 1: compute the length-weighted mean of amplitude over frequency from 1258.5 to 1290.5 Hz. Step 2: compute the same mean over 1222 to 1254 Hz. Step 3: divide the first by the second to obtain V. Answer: 1.90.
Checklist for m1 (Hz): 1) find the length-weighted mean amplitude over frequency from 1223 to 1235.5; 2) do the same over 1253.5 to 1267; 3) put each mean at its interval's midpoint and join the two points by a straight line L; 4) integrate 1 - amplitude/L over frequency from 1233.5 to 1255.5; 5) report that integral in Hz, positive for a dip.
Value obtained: 9.2 Hz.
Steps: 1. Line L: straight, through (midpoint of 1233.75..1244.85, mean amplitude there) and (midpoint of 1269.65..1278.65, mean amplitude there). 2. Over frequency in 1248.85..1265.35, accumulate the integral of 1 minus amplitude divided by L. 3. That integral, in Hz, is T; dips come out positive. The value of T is 1.5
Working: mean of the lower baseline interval 148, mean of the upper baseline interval 459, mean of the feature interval 283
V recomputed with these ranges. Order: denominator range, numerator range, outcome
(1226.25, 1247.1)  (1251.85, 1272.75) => 1.83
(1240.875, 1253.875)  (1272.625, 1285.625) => 2.44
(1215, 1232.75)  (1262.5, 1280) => 1.09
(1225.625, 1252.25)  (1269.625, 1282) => 2.31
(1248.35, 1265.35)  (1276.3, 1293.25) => 1.61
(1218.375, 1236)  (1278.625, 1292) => 1.37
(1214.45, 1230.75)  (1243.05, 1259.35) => 0.52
